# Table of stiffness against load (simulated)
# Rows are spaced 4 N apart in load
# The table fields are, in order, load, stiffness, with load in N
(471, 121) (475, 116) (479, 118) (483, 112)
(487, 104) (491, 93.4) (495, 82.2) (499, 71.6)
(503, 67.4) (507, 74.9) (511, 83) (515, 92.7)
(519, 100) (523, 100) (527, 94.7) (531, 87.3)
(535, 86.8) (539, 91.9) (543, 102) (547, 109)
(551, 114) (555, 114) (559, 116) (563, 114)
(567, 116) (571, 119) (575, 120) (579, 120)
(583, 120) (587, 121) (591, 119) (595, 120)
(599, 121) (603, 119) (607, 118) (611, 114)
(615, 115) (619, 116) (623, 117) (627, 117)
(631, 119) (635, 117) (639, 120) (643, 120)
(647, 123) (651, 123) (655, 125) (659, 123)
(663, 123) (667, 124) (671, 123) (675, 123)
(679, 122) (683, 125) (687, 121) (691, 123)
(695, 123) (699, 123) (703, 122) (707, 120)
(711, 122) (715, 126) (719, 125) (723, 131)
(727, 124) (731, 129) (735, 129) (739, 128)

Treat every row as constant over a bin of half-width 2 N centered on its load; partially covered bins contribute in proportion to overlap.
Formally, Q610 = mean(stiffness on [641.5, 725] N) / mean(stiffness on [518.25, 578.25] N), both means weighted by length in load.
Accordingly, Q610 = 1.2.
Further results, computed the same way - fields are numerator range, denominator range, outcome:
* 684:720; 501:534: 1.40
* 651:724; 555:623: 1.05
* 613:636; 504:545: 1.29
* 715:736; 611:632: 1.09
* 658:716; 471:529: 1.30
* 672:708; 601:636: 1.05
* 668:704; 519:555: 1.24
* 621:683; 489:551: 1.35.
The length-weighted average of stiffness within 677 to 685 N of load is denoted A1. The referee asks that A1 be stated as 124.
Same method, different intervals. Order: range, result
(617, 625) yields 116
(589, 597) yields 120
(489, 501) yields 82.4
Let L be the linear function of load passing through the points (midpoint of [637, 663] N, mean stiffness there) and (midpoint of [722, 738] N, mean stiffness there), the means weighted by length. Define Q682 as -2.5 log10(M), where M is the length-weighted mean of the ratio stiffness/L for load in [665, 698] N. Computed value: 0.01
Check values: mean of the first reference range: 122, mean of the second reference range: 128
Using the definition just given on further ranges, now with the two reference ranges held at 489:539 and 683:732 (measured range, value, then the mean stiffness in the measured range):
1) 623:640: -0.084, 118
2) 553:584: -0.206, 117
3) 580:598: -0.188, 120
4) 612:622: -0.089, 116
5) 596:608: -0.156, 120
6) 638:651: -0.089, 121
